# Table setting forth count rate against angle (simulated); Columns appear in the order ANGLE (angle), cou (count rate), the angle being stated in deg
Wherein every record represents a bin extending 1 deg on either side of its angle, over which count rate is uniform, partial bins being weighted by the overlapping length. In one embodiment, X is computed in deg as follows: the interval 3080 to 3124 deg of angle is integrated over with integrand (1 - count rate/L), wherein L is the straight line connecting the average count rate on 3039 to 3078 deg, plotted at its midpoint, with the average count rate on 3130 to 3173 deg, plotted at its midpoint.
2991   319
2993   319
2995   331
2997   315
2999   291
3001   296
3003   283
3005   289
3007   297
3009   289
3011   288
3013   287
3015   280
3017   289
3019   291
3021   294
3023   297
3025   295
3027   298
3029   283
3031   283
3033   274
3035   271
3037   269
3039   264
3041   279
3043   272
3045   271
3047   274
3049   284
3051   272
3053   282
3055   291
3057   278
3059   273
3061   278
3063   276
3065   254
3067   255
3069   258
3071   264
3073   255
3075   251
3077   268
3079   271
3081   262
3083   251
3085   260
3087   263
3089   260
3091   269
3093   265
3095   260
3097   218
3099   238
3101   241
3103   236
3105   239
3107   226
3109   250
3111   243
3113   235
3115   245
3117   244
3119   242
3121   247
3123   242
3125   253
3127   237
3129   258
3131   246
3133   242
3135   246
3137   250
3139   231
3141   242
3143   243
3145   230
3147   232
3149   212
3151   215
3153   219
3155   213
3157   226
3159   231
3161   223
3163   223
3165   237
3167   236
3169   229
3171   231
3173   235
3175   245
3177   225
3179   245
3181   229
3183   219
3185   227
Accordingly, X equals 0.9 deg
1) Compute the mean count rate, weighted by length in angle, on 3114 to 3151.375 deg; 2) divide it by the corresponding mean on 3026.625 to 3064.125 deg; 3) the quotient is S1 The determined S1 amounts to 0.87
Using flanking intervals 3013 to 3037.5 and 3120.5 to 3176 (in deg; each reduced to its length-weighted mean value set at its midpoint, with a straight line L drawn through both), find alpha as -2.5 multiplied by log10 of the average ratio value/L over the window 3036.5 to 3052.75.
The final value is 0.02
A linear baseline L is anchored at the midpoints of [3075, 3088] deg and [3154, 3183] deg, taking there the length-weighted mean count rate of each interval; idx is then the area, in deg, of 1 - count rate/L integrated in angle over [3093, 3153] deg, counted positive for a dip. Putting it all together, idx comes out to 1.72 deg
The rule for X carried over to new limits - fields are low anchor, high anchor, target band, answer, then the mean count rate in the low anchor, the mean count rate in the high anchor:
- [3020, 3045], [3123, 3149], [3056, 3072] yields 0.1 deg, 281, 241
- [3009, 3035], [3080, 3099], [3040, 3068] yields -0.2 deg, 288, 255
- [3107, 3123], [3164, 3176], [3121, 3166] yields 0.8 deg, 242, 236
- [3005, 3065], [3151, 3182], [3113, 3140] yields 0.1 deg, 282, 229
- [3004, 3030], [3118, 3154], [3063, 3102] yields 0.8 deg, 291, 238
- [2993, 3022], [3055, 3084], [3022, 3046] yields 0.2 deg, 295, 265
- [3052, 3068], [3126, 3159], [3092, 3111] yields 0.9 deg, 273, 234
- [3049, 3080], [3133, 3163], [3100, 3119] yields 0.6 deg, 269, 230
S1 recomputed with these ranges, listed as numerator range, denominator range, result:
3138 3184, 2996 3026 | 0.78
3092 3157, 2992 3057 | 0.83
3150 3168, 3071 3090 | 0.86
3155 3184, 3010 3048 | 0.82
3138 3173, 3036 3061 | 0.83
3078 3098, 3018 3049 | 0.92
